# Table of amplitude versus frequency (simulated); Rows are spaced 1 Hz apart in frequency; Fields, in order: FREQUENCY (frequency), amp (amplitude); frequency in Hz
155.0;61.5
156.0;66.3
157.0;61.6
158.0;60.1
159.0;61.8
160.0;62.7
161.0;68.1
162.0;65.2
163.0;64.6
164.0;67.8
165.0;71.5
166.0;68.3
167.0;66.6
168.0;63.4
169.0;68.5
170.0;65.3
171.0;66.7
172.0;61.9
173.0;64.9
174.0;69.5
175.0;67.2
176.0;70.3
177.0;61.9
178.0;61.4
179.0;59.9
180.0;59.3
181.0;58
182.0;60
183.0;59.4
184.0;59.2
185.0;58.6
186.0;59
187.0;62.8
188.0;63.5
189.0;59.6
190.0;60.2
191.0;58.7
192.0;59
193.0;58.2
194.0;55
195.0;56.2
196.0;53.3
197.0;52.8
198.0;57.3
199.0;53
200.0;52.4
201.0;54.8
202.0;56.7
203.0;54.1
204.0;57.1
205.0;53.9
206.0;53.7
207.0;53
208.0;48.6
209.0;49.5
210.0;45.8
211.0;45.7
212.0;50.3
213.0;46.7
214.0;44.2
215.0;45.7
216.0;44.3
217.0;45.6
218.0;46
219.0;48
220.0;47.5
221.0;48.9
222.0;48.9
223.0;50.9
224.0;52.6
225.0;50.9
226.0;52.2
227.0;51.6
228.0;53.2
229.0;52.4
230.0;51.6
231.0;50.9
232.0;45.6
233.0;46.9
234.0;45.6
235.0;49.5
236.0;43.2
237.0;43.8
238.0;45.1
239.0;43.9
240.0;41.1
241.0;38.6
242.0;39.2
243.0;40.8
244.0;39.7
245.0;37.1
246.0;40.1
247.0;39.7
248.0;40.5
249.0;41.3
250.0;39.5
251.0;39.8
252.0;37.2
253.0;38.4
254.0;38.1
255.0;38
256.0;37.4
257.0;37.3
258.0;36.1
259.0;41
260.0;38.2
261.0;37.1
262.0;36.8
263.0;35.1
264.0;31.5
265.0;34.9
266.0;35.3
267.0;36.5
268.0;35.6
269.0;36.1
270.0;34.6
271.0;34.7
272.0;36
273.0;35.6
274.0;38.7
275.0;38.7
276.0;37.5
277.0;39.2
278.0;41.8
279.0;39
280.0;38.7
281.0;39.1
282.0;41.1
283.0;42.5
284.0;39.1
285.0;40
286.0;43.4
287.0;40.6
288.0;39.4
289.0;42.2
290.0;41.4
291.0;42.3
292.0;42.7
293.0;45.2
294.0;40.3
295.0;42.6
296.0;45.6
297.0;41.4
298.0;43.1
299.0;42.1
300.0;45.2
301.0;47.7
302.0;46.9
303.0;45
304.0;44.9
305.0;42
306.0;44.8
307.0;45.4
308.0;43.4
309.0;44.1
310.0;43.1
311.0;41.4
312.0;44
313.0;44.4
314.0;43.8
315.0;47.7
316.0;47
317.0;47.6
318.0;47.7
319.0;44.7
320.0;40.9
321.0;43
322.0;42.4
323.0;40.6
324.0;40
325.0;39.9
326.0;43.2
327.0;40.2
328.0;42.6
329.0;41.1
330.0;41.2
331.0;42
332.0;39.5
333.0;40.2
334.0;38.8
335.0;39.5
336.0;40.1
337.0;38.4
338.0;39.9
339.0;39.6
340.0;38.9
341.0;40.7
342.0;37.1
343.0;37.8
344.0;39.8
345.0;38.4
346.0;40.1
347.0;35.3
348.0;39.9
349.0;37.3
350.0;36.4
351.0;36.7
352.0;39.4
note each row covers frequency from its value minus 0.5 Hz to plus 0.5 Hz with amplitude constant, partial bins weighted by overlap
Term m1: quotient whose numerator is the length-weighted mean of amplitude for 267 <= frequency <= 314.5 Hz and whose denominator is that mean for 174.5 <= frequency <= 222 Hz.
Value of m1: 0.76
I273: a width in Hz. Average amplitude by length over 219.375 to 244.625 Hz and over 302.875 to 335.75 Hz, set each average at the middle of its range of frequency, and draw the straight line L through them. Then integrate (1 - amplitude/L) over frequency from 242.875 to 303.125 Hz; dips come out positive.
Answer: 7.3 Hz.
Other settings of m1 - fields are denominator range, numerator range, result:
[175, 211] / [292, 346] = 0.74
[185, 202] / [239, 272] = 0.66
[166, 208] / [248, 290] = 0.64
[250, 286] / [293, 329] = 1.16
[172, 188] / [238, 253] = 0.64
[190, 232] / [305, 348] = 0.81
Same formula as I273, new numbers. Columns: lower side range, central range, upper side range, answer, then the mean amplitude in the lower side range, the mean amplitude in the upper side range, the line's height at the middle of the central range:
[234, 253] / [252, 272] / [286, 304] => 2.6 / 41.2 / 43.2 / 41.9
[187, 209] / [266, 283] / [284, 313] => 3.1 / 55.8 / 43.2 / 46.2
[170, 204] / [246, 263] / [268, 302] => 2.9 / 59.6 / 40.6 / 46.5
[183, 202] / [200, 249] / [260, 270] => 0.3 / 57.5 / 35.5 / 47.8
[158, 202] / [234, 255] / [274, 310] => 4.0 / 61.5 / 42.2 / 50.4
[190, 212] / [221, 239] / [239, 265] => -1.5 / 53.8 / 38.4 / 45.1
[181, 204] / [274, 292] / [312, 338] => 2.6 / 57.4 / 42.2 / 47.1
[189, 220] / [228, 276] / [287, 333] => 8.1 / 52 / 43.2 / 48.1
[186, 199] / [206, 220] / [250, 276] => 1.2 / 57.9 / 36.8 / 51.8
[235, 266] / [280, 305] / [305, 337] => -0.8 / 39.1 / 42.6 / 41.2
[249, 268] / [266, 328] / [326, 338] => -4.5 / 37.2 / 40.4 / 38.9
